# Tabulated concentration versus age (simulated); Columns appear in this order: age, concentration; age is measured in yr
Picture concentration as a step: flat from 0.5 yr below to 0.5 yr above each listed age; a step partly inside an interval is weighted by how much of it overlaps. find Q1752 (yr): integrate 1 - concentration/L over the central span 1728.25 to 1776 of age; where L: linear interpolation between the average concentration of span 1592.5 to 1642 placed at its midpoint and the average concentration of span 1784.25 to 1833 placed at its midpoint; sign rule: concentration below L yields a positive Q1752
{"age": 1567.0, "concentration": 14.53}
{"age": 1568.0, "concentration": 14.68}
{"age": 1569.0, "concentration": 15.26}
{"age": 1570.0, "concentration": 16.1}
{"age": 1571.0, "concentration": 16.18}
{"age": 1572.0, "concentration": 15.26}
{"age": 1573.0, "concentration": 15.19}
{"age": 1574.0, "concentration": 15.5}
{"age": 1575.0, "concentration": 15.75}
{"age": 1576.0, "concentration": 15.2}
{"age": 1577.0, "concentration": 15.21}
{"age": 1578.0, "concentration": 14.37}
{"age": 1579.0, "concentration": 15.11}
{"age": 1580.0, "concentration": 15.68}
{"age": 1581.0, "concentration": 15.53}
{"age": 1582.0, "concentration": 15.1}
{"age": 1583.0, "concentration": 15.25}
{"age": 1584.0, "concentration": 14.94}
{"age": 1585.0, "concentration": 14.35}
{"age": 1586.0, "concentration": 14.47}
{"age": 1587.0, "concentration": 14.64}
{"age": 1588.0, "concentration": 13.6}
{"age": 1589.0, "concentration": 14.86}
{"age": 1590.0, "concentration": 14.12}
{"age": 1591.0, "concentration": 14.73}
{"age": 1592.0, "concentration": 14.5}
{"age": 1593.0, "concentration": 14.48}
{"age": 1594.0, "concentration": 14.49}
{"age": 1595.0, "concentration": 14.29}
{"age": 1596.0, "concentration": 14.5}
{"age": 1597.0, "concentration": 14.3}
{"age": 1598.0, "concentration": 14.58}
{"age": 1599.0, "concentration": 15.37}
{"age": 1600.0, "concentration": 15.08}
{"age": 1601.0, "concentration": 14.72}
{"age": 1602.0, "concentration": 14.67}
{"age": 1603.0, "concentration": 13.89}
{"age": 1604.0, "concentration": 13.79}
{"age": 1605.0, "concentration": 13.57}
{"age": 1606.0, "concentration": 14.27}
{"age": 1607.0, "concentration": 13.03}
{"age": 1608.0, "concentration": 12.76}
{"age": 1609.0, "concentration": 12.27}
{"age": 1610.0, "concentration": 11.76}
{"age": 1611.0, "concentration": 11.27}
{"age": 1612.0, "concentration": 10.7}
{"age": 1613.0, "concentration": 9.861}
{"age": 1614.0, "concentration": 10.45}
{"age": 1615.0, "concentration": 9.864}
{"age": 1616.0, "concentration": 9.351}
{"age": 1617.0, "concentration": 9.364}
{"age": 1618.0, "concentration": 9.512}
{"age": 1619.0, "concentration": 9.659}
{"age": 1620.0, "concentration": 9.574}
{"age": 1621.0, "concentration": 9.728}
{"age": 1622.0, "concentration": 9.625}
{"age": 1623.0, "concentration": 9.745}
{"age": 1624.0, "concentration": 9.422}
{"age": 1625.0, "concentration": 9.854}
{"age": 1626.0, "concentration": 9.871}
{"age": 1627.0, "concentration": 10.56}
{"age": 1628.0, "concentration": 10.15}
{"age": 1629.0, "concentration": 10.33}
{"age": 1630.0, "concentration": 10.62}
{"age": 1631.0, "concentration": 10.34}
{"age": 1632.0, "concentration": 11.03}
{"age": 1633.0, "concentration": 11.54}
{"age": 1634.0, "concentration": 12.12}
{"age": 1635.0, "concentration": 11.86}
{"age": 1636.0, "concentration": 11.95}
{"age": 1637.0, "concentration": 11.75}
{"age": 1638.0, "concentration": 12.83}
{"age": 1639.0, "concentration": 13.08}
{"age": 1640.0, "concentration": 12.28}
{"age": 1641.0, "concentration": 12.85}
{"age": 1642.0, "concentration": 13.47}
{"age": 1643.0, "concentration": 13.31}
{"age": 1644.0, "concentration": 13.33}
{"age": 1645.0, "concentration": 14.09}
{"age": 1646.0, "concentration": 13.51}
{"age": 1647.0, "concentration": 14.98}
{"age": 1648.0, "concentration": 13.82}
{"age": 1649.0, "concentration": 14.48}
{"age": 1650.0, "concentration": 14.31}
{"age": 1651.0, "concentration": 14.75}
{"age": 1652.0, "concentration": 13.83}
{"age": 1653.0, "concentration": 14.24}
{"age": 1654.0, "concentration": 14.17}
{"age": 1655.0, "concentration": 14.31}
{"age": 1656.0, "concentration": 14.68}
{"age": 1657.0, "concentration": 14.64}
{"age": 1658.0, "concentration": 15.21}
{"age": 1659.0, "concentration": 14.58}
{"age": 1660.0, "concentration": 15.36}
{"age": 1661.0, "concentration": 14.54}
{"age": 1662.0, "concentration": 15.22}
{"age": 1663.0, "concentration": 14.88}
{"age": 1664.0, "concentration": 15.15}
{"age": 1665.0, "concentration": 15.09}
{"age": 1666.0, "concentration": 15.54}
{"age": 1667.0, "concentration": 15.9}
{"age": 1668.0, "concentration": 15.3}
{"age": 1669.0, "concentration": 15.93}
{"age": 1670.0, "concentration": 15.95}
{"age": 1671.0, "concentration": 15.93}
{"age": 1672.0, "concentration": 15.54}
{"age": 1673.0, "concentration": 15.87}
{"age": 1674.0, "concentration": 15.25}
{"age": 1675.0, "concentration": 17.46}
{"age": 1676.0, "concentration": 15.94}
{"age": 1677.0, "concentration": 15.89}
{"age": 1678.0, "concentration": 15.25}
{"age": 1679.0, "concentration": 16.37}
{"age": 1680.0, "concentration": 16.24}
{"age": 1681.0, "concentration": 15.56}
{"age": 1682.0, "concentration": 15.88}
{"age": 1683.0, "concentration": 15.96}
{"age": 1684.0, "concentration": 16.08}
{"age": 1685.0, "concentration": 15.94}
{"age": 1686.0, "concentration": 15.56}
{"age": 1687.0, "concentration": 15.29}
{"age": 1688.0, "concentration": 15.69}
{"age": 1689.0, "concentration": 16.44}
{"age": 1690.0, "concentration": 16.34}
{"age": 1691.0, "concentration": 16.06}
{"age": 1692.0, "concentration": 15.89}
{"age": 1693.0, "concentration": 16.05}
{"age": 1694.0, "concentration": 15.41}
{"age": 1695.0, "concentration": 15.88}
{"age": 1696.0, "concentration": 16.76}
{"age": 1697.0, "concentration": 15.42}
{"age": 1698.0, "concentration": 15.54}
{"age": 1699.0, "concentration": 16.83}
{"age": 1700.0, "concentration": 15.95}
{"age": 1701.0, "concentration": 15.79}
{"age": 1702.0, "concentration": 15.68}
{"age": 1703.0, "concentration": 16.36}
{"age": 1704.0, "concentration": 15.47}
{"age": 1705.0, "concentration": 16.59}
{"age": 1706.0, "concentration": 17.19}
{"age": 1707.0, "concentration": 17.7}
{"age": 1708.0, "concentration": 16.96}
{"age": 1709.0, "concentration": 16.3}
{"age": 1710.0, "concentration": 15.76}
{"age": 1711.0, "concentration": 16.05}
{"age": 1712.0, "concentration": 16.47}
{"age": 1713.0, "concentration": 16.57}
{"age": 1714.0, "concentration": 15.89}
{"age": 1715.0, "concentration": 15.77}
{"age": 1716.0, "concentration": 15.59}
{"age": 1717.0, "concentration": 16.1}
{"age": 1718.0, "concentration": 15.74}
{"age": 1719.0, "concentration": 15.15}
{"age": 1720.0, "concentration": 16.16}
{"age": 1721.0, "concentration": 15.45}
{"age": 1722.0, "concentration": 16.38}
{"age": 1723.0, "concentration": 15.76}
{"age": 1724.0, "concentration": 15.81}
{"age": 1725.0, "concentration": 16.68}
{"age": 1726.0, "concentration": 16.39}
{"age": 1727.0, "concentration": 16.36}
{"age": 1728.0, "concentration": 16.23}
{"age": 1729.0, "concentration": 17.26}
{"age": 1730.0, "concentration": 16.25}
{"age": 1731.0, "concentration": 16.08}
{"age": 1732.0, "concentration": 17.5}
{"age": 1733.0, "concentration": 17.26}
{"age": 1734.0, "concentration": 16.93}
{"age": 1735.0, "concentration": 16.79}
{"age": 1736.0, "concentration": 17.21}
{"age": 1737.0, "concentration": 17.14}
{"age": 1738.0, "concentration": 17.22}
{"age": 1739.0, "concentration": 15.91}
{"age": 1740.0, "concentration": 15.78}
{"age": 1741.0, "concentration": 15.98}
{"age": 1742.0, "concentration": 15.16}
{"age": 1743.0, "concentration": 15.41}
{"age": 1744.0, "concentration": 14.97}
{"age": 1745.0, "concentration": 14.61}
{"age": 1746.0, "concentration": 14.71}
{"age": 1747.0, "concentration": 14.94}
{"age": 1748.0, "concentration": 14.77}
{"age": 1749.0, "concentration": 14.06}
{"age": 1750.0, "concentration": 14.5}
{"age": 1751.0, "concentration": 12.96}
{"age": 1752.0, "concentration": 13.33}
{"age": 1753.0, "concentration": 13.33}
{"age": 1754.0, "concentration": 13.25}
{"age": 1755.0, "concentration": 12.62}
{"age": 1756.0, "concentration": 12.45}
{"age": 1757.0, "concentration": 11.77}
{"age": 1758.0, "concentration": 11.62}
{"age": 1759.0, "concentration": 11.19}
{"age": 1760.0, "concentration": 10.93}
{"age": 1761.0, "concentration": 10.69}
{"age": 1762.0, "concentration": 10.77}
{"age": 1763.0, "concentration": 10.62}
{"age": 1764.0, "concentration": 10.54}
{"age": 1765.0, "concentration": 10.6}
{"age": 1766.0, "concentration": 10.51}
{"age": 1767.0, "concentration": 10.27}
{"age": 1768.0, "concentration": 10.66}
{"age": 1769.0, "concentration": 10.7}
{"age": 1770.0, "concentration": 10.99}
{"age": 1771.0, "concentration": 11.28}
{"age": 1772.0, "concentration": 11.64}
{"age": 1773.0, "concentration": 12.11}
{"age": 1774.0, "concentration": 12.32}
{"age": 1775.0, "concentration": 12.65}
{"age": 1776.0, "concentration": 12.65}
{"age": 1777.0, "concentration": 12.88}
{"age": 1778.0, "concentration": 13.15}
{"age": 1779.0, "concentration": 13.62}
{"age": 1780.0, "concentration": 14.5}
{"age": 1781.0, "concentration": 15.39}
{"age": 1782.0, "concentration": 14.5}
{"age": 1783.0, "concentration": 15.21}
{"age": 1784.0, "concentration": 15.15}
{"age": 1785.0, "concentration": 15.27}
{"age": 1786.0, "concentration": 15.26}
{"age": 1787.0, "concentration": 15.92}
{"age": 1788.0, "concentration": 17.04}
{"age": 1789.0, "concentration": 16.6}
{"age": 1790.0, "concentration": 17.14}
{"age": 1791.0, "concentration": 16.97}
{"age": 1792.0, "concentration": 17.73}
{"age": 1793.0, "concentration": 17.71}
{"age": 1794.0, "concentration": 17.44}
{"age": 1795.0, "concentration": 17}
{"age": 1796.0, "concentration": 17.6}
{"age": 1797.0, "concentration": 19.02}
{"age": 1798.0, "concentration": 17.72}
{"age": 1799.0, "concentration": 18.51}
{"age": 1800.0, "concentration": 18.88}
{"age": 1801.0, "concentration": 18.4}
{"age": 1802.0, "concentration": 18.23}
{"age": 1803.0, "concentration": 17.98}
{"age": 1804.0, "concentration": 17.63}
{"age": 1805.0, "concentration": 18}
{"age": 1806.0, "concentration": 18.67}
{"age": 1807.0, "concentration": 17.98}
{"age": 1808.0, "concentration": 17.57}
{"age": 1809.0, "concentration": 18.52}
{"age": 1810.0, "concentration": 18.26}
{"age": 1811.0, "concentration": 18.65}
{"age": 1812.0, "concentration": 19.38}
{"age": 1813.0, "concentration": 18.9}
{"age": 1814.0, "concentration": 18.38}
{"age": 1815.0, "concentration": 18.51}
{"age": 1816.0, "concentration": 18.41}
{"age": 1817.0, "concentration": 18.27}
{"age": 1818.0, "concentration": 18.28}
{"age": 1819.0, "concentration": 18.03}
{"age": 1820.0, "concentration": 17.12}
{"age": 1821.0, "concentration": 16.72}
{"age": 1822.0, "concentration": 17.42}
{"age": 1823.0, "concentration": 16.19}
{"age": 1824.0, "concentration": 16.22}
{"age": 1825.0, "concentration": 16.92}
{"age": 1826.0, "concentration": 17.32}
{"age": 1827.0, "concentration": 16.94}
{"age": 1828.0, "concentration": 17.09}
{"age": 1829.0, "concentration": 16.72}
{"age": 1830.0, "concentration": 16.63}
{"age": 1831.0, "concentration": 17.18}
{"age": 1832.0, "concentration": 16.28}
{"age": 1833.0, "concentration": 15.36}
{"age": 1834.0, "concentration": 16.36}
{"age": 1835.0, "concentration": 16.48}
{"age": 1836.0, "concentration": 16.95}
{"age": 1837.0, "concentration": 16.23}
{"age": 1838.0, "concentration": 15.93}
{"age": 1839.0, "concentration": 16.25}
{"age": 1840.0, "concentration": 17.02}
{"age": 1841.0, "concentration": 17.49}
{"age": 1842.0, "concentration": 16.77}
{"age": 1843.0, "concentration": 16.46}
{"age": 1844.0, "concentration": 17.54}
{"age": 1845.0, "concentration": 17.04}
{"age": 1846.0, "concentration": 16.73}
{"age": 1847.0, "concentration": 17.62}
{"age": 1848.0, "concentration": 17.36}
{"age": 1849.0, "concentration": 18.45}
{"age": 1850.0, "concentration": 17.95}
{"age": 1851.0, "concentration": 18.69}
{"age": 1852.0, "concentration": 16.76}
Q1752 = 6.5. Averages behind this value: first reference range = 11.9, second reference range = 17.5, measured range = 13.6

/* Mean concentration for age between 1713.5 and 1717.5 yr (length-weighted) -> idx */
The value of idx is 15.8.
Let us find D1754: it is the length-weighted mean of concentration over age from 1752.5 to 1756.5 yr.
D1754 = 12.9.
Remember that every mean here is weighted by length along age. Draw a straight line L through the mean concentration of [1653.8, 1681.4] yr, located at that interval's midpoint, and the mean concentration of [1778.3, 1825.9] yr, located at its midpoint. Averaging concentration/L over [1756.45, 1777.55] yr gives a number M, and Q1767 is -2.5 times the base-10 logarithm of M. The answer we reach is 0.43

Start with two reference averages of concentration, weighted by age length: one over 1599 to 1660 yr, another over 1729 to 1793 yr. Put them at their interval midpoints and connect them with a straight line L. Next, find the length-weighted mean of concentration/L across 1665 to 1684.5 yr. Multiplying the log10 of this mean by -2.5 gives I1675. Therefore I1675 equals -0.223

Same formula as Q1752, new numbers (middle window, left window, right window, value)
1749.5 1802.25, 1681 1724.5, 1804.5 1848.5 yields 8.8 yr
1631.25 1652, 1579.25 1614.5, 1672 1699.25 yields 2.6 yr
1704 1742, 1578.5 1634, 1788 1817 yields -1.3 yr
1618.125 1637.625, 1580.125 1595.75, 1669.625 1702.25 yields 6.0 yr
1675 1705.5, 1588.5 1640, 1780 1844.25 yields -4.2 yr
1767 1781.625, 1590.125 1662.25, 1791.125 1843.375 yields 3.6 yr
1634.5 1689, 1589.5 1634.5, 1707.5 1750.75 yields -4.2 yr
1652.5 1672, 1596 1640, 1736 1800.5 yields -4.2 yr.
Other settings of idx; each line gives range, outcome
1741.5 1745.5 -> 15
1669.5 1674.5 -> 15.7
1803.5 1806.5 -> 18.1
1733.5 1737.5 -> 17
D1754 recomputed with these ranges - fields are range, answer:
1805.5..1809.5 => 18.2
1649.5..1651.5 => 14.5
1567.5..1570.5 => 15.3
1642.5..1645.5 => 13.6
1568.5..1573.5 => 15.6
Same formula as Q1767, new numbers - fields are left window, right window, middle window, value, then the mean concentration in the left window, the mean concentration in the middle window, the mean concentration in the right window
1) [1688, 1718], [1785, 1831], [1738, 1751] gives 0.11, 16.2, 15.1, 17.6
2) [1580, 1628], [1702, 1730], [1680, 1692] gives -0.04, 12.7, 15.9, 16.2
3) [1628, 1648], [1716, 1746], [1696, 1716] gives -0.08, 12.4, 16.2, 16.2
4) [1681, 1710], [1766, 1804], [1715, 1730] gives -0.02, 16.1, 16.1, 15.1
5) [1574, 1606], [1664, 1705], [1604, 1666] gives 0.23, 14.7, 12.4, 15.9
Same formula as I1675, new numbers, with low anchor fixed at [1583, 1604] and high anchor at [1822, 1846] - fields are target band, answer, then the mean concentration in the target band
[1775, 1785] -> 0.15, 14.1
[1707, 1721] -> -0.03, 16.1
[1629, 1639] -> 0.27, 11.6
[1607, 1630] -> 0.39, 10.3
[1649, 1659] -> 0.04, 14.5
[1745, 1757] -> 0.17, 13.7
